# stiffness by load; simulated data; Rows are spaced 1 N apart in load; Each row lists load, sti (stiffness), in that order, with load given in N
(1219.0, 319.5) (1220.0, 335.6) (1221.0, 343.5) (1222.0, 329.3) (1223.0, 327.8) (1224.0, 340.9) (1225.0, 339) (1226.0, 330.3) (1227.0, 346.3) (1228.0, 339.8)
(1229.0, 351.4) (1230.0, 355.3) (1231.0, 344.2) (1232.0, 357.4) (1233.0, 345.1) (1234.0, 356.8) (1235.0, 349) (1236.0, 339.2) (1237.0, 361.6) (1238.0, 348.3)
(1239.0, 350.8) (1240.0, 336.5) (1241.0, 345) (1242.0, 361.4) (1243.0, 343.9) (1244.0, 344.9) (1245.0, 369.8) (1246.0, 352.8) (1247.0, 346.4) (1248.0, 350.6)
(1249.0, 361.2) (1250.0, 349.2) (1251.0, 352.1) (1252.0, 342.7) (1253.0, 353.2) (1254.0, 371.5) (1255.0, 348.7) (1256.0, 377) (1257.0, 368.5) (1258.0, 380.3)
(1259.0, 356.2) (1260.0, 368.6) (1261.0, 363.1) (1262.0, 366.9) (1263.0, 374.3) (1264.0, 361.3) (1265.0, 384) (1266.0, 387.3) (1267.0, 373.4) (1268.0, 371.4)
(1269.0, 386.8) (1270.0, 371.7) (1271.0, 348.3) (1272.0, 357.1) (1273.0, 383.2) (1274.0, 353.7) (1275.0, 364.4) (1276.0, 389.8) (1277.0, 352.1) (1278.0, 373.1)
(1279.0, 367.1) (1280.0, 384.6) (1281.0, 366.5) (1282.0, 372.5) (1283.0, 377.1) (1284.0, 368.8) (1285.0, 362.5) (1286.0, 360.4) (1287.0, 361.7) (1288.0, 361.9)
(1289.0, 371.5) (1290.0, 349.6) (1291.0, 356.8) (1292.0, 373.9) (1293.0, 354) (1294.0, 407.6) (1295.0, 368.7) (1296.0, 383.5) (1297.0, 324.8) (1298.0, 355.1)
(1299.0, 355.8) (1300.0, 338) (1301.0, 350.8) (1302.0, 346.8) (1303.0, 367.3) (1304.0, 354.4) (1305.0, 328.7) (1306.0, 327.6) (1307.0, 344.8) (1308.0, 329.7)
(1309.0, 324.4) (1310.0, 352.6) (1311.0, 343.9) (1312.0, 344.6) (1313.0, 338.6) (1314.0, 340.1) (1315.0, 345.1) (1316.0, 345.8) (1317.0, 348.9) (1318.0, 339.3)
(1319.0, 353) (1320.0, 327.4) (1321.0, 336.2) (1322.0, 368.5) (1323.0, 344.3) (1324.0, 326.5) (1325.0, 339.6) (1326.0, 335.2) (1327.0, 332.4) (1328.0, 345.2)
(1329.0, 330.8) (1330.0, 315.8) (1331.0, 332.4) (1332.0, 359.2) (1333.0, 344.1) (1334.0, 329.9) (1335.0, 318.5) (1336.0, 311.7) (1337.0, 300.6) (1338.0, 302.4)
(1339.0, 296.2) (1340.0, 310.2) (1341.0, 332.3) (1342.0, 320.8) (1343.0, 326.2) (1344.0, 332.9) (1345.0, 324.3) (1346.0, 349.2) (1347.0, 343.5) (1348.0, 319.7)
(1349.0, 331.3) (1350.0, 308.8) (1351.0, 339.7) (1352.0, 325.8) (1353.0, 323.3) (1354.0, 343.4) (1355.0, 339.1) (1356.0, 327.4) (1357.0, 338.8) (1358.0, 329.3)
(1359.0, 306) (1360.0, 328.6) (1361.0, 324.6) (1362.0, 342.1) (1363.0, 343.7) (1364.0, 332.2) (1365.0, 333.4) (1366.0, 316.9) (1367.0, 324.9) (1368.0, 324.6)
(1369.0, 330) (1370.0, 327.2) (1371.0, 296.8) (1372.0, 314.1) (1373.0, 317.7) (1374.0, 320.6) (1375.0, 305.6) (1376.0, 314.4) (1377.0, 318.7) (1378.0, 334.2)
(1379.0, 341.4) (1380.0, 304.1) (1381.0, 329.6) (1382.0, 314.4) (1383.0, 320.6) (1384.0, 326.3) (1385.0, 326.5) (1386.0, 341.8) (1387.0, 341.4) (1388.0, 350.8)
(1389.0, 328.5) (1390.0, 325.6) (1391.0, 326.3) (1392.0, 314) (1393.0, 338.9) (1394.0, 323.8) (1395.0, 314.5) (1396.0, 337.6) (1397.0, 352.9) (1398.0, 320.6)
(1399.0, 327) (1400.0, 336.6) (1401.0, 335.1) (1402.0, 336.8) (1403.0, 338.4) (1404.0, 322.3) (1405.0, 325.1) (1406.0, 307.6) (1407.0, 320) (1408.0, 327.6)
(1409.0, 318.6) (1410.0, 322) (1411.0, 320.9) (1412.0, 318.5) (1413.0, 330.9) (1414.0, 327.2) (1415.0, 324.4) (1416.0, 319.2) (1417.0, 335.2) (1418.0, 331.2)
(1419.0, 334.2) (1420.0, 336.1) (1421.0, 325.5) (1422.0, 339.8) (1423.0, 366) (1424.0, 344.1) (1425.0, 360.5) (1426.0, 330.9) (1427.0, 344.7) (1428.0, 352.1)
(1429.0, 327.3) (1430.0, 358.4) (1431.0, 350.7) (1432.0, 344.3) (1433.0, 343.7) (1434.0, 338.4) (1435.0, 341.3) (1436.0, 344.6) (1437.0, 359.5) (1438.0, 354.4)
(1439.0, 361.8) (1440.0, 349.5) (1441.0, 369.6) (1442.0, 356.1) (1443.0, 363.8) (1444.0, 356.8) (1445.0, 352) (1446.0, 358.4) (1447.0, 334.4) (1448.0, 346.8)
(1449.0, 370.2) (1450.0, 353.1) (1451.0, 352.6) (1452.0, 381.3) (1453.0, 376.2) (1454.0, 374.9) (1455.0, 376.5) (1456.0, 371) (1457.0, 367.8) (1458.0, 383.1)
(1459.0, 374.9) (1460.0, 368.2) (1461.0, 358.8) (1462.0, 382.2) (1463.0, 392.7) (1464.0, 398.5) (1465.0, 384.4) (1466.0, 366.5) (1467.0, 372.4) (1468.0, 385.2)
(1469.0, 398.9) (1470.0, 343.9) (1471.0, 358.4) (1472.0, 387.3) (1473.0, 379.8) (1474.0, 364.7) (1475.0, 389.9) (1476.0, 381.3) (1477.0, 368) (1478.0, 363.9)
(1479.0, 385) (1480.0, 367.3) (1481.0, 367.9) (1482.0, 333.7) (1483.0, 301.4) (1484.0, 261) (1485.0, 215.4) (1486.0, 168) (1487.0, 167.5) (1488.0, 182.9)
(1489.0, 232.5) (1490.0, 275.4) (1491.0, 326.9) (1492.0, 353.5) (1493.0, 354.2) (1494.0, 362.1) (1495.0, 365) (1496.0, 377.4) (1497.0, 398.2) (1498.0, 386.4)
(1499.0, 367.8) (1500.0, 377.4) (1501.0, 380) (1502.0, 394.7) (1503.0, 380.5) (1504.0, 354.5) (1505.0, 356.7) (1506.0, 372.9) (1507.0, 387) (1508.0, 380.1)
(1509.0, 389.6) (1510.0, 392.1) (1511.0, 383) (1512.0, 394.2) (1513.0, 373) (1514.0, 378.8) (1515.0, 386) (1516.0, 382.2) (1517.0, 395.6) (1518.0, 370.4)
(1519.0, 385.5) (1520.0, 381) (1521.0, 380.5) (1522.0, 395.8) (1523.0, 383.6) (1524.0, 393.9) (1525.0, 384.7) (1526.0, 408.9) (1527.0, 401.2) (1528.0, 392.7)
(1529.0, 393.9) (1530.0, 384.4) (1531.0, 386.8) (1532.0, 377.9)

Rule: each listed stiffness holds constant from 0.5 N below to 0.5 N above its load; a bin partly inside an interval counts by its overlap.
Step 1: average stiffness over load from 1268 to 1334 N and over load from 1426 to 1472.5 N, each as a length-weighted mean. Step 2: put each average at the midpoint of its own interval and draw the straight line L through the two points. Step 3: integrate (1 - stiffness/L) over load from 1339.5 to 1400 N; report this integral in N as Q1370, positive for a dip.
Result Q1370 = 5.1 N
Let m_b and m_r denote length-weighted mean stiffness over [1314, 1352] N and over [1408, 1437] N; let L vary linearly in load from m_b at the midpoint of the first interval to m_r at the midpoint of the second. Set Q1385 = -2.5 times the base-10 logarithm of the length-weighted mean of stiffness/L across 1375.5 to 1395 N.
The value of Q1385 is 0.03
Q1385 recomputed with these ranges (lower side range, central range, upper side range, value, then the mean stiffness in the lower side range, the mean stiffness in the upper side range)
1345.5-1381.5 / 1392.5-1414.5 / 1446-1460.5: 0.054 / 326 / 366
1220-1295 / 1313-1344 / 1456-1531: 0.088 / 359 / 362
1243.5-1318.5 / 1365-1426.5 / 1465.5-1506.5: 0.070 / 359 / 342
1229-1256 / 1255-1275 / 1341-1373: -0.068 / 352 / 328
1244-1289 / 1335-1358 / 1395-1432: 0.075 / 366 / 333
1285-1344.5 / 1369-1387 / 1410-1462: 0.080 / 342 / 350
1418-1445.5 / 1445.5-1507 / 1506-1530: 0.049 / 348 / 387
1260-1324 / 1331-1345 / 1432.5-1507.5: 0.110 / 358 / 352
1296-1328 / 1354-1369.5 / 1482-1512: 0.034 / 343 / 334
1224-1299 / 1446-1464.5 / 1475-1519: -0.061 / 360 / 347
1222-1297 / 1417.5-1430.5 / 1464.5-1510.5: 0.026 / 360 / 347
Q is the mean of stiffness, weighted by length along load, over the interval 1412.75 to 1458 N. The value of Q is 350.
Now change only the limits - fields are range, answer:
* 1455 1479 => 376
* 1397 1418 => 326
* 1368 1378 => 317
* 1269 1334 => 353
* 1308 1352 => 333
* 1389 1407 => 328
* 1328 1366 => 328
